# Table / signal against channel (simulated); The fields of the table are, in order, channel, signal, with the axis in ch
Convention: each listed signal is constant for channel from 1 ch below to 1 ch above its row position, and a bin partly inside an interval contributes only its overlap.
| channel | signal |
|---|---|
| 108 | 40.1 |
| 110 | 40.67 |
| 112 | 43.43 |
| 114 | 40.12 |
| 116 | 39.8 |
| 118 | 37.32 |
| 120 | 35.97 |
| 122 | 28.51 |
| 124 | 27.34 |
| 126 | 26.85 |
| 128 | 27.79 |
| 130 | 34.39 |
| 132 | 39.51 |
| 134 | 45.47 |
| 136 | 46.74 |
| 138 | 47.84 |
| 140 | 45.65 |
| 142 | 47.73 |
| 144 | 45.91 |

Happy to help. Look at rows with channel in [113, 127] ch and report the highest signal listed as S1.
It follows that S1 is 40.12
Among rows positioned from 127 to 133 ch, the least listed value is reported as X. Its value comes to 27.79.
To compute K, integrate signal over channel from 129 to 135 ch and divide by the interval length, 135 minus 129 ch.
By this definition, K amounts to 39.8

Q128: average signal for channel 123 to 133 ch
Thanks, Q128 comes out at 31.2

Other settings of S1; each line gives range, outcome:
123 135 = 45.47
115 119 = 39.8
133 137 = 46.74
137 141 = 47.84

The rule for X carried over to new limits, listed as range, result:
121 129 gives 26.85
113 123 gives 28.51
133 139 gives 45.47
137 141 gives 45.65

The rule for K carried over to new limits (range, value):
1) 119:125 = 30.6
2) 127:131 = 31.1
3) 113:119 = 39.1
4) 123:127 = 27.1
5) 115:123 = 35.4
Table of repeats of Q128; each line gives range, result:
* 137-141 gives 46.7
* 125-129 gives 27.3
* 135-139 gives 47.3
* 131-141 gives 45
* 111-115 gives 41.8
